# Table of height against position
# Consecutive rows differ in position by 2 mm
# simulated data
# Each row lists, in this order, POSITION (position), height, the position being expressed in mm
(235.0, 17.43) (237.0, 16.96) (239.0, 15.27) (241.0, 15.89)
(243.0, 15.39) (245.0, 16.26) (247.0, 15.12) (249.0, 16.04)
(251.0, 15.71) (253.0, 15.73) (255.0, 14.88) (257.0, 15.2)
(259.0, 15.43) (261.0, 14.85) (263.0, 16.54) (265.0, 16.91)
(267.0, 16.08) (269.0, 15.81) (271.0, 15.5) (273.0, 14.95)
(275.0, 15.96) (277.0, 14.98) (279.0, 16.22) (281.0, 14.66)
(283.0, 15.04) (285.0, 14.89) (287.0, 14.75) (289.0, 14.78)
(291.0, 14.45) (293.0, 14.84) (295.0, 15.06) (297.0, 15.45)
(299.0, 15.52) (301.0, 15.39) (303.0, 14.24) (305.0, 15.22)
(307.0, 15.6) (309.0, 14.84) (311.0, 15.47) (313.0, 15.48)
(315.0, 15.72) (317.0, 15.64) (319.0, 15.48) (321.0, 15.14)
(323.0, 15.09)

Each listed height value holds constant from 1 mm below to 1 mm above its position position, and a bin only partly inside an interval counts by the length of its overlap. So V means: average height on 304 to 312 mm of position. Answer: 15.3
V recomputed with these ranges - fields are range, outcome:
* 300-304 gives 14.8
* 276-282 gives 15.3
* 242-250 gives 15.7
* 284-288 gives 14.8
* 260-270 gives 16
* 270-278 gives 15.3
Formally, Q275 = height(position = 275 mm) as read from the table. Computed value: 15.96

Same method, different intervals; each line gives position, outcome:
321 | 15.14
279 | 16.22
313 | 15.48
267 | 16.08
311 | 15.47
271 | 15.5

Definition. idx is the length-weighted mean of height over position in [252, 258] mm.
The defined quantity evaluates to 15.3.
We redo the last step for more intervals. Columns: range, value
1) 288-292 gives 14.6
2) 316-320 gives 15.6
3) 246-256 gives 15.5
